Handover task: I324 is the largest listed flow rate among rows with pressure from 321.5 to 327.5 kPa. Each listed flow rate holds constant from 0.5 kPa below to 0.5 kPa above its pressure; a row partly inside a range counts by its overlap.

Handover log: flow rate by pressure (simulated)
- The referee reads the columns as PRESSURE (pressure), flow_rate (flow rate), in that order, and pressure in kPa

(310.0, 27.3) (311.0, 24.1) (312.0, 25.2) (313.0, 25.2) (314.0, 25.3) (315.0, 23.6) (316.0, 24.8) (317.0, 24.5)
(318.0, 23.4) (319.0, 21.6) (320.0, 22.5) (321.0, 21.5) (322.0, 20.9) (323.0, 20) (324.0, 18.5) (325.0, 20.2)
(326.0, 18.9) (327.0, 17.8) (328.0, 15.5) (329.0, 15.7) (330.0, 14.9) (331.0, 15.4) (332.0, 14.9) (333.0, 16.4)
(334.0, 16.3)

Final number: 20.9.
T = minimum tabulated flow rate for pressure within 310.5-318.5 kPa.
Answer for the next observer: 23.4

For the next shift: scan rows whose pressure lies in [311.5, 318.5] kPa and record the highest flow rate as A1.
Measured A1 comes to 25.3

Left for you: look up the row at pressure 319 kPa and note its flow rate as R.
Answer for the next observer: 21.6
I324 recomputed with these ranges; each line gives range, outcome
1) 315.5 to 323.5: 24.8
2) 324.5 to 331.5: 20.2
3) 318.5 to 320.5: 22.5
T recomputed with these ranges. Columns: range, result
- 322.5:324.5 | 18.5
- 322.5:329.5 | 15.5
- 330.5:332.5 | 14.9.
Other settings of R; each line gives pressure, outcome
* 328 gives 15.5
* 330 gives 14.9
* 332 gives 14.9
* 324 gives 18.5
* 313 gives 25.2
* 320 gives 22.5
